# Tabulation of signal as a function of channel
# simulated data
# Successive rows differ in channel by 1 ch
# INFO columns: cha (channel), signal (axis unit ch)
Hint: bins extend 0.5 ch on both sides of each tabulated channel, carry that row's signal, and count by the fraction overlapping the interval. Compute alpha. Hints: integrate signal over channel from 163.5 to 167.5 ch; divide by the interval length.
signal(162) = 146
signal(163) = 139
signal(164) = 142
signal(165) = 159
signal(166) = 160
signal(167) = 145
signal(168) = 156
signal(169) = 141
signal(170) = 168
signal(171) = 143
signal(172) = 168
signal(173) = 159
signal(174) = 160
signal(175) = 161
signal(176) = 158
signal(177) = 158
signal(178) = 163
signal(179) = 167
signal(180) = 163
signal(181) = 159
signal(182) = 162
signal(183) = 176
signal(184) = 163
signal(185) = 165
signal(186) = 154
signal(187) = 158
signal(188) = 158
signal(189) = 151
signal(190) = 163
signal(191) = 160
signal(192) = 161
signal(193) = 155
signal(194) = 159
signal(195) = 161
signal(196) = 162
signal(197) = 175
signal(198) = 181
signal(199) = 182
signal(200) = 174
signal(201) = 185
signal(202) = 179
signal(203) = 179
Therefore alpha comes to 152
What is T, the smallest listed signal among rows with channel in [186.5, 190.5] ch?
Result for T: 151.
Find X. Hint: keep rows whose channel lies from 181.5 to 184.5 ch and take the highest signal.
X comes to 176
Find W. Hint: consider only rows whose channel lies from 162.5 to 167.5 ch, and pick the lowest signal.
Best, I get 139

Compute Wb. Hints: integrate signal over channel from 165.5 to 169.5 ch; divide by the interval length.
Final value 150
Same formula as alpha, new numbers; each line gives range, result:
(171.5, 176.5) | 161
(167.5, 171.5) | 152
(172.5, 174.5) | 160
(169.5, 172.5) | 160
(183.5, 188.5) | 160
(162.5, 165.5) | 147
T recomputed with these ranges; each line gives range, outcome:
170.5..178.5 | 143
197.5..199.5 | 181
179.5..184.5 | 159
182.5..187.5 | 154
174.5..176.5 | 158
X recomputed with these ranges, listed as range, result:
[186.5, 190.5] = 163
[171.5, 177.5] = 168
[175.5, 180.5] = 167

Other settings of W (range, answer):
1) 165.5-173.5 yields 141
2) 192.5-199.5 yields 155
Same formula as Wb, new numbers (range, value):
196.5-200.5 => 178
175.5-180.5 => 162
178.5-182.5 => 163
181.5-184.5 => 167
